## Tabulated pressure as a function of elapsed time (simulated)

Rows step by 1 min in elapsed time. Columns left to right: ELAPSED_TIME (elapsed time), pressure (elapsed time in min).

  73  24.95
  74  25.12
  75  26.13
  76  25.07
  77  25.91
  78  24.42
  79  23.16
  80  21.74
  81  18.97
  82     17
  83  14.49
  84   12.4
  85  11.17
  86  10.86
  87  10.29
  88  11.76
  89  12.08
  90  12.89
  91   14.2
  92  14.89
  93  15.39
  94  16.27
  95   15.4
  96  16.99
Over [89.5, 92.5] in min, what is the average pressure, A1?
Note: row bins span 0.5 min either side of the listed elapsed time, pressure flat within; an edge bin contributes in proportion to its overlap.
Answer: 14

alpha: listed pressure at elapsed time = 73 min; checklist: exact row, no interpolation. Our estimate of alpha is 24.95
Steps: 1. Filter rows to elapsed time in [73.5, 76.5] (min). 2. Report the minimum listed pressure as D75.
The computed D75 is 25.07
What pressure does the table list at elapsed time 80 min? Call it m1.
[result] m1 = 21.74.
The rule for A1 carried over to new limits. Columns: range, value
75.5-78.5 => 25.1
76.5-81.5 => 22.8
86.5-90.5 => 11.8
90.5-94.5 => 15.2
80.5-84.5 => 15.7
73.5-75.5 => 25.6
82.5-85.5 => 12.7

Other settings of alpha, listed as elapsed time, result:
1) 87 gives 10.29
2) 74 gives 25.12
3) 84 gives 12.4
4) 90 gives 12.89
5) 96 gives 16.99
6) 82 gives 17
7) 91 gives 14.2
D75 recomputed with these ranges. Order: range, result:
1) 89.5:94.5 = 12.89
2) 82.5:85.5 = 11.17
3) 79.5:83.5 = 14.49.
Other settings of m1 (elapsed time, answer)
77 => 25.91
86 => 10.86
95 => 15.4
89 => 12.08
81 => 18.97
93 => 15.39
